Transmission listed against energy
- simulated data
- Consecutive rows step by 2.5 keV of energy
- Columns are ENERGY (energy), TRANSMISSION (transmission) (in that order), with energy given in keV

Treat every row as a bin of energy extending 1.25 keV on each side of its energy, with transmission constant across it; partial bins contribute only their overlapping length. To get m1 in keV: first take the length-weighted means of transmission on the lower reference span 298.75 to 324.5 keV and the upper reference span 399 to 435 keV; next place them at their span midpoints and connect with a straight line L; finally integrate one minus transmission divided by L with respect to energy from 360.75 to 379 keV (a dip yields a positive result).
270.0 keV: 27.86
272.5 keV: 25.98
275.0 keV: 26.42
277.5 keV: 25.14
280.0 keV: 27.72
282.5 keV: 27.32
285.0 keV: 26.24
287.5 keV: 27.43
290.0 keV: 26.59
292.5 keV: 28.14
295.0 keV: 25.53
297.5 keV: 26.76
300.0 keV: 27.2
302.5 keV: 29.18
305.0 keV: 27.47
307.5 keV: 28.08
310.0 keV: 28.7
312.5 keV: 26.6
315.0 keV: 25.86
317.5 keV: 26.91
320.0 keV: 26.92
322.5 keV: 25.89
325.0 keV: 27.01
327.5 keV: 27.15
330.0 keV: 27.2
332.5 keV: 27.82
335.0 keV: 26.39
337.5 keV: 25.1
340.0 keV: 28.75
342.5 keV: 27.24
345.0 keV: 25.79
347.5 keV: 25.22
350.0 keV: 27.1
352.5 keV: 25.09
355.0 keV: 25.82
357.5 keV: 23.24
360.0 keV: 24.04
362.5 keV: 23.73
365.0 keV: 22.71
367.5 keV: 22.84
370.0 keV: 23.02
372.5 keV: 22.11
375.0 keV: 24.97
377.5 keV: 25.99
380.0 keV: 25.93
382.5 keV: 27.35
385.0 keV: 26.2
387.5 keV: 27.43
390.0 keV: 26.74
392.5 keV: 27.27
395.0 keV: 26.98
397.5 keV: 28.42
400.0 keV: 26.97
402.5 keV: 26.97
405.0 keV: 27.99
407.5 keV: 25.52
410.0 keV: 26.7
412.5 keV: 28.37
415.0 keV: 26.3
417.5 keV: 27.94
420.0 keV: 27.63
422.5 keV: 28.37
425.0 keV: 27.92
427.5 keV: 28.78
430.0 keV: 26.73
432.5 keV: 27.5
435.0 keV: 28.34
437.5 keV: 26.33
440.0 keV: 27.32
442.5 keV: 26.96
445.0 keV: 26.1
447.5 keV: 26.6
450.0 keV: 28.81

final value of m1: 2.47 keV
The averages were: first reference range 27.3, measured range 23.7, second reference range 27.4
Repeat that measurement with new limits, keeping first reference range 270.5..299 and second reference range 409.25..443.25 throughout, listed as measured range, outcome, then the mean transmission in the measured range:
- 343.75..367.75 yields 2.2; 24.6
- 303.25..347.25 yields -0.1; 27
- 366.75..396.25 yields 1.8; 25.6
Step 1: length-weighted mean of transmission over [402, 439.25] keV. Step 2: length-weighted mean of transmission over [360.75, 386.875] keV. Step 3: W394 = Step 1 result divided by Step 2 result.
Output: 1.12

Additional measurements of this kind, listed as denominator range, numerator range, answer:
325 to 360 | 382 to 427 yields 1.04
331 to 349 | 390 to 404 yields 1.02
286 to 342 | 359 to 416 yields 0.95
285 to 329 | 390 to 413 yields 1.00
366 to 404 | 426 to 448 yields 1.05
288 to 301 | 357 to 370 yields 0.87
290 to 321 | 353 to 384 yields 0.89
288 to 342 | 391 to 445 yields 1.01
